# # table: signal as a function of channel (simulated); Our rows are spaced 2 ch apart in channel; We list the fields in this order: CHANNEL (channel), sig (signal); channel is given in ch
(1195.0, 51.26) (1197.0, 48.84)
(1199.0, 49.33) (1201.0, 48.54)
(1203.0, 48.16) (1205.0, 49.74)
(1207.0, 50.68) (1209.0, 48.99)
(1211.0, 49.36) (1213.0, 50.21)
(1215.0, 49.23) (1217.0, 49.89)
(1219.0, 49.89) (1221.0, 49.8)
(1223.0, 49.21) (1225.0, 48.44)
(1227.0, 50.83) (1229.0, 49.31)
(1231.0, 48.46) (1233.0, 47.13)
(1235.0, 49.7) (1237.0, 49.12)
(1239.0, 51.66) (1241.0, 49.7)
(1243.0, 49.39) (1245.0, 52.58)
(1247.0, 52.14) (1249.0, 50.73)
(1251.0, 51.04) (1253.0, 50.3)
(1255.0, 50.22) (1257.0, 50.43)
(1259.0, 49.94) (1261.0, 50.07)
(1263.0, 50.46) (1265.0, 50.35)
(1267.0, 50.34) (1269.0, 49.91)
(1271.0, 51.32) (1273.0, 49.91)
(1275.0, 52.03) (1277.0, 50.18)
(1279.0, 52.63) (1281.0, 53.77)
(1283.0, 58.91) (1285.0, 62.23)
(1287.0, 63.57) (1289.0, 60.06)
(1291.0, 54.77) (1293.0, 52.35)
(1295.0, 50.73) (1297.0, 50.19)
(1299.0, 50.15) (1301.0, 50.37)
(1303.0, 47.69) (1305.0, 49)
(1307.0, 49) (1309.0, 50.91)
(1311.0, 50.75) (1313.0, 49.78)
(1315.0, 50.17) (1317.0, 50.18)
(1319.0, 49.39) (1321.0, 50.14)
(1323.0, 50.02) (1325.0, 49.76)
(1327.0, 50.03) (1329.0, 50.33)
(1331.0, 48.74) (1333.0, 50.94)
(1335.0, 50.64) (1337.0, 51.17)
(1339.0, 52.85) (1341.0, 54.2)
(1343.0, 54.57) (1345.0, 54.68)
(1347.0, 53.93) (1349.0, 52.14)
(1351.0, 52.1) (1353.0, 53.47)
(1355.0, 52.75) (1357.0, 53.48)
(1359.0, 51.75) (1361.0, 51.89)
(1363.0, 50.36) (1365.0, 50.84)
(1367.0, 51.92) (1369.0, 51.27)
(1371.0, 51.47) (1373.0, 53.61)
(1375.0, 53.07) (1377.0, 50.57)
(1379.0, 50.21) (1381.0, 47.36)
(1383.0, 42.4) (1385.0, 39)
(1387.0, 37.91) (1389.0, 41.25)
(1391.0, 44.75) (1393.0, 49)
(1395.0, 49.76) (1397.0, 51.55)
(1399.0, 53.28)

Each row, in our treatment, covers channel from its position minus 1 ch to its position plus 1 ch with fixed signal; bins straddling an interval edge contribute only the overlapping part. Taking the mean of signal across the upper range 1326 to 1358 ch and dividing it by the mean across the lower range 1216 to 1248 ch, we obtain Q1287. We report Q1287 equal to 1.0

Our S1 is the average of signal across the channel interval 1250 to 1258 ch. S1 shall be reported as 50.5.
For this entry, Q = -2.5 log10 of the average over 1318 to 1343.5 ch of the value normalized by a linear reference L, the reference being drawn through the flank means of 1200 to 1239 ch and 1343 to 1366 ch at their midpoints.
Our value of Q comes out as 0.02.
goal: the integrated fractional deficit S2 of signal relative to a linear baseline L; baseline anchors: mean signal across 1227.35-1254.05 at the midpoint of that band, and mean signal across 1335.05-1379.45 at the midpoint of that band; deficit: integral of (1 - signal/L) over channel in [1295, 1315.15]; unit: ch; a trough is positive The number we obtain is 0.6 ch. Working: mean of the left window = 50.1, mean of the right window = 52.4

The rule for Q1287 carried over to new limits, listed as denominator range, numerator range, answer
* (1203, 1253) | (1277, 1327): 1.05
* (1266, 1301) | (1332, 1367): 0.98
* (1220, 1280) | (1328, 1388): 1.01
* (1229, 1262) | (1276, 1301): 1.09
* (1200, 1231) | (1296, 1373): 1.03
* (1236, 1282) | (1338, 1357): 1.05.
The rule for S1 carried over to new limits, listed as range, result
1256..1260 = 50.2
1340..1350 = 53.9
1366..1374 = 52.1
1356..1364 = 51.9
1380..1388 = 41.7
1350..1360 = 52.7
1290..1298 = 52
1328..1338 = 50.4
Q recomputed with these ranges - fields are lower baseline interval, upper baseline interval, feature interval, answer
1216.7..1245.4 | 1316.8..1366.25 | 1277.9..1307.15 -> -0.06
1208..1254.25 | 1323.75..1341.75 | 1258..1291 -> -0.07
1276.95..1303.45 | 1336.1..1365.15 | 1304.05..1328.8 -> 0.08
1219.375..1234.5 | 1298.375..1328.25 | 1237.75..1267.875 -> -0.03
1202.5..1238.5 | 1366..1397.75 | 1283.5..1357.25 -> -0.08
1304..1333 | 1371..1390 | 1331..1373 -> -0.09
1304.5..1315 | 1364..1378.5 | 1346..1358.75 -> -0.04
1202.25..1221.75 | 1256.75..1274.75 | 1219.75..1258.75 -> 0.00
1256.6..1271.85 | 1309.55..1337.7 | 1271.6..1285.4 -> -0.07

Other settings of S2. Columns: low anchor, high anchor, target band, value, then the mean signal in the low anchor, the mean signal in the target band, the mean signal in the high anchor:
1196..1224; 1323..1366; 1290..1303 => 0.0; 49.4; 51.1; 51.9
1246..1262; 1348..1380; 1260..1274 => 0.1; 50.6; 50.3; 51.9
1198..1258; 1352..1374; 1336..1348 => -0.4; 49.8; 53.6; 52.1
